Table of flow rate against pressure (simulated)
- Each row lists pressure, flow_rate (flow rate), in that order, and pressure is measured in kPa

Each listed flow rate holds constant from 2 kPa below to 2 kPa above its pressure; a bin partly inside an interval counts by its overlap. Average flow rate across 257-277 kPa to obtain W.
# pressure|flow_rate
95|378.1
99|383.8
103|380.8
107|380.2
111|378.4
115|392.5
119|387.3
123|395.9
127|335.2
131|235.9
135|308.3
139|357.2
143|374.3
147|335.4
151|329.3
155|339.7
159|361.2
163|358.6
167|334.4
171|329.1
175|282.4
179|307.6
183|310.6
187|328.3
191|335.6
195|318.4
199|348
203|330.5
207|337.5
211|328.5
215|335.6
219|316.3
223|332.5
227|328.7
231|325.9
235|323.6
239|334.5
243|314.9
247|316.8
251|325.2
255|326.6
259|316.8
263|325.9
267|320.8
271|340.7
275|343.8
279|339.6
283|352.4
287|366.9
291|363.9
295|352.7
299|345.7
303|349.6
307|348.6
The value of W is 330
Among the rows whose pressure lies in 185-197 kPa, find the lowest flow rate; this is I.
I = 318.4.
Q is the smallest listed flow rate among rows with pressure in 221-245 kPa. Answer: 314.9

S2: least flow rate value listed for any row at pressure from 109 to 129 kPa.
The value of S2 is 335.2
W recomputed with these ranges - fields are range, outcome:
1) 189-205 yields 333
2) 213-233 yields 328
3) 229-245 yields 325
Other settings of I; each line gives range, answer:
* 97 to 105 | 380.8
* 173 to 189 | 282.4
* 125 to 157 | 235.9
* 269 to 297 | 339.6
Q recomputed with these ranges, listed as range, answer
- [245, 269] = 316.8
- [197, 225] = 316.3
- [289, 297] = 352.7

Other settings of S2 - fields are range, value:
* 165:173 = 329.1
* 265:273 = 320.8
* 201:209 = 330.5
